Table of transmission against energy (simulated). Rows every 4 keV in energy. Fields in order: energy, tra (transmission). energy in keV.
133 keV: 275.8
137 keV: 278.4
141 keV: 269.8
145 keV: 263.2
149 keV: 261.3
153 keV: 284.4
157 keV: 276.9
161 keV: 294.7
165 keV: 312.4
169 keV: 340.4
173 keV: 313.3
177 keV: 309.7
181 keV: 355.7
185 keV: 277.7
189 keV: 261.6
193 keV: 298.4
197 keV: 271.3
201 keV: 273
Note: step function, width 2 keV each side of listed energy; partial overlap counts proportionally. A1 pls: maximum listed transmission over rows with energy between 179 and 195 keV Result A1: 355.7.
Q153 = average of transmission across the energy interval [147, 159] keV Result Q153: 274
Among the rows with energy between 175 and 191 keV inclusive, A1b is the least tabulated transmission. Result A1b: 261.6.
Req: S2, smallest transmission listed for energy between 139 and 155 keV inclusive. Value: 261.3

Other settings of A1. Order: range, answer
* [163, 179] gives 340.4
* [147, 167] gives 312.4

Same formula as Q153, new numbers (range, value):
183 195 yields 279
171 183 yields 326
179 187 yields 317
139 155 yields 270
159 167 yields 304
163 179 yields 319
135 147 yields 270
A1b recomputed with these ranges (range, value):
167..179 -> 309.7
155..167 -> 276.9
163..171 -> 312.4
